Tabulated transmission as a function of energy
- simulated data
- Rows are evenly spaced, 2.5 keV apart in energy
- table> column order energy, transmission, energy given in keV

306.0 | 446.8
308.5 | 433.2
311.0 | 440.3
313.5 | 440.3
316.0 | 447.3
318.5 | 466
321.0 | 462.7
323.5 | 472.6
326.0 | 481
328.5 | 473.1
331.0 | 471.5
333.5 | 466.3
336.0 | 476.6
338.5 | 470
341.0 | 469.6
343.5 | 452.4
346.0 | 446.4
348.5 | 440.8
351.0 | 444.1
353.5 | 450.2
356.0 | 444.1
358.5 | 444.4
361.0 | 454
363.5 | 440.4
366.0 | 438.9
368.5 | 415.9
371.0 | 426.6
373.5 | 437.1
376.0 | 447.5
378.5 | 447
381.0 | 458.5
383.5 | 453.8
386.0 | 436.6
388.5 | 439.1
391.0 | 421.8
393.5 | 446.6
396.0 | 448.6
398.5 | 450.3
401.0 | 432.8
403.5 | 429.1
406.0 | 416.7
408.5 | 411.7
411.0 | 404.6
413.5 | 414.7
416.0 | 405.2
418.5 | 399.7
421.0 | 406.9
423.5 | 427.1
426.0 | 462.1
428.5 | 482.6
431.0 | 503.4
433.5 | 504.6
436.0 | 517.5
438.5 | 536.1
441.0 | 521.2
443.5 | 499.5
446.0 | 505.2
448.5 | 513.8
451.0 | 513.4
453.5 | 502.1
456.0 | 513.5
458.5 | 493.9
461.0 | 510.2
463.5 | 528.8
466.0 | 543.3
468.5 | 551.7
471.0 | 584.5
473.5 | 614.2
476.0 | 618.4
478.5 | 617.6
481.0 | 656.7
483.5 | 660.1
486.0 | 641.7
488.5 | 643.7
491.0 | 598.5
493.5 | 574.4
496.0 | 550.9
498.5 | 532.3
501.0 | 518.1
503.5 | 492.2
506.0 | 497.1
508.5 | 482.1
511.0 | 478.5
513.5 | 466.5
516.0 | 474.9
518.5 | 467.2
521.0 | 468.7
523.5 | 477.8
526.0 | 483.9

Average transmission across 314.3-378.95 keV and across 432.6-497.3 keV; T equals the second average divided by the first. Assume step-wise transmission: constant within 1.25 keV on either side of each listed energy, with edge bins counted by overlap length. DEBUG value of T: 1.23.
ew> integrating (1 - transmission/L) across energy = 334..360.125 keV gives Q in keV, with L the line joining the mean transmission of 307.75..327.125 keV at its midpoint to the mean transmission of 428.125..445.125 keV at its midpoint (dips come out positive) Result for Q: 0.8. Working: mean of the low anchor 456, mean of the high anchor 511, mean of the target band 454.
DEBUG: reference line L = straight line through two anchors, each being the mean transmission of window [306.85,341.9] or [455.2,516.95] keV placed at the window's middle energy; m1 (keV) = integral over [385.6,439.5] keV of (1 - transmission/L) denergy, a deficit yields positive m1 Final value 7.1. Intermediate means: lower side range 462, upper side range 554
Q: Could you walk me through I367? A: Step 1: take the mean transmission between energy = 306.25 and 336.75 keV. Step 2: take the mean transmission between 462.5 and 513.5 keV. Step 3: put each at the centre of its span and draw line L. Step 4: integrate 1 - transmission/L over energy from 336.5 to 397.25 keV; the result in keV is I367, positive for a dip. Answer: 5.4 keV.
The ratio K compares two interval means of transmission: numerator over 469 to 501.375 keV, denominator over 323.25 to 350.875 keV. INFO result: 1.30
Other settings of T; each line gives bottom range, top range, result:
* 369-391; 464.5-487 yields 1.38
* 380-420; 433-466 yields 1.20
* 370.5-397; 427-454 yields 1.15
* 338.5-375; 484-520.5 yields 1.20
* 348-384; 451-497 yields 1.30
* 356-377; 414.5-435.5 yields 1.03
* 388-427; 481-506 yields 1.36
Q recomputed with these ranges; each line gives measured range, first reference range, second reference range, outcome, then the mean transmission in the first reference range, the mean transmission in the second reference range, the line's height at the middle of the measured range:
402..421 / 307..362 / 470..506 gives 4.1 keV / 457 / 590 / 523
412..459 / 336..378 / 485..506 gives 3.1 keV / 446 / 564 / 513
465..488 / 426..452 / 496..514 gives -4.9 keV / 507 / 500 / 503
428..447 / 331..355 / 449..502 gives 1.0 keV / 458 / 569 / 537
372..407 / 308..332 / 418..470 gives 3.0 keV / 459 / 499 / 482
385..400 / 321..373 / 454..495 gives 1.8 keV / 454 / 583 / 500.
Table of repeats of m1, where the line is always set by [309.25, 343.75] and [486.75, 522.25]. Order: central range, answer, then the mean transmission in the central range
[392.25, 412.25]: 2.34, 430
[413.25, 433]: 2.10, 441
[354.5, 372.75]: 1.43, 438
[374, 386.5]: 0.82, 449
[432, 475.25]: -2.08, 528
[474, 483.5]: -2.27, 633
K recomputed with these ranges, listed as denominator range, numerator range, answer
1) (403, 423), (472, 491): 1.54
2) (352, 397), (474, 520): 1.26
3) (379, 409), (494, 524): 1.13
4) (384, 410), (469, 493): 1.43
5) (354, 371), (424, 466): 1.15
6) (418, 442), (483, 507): 1.19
